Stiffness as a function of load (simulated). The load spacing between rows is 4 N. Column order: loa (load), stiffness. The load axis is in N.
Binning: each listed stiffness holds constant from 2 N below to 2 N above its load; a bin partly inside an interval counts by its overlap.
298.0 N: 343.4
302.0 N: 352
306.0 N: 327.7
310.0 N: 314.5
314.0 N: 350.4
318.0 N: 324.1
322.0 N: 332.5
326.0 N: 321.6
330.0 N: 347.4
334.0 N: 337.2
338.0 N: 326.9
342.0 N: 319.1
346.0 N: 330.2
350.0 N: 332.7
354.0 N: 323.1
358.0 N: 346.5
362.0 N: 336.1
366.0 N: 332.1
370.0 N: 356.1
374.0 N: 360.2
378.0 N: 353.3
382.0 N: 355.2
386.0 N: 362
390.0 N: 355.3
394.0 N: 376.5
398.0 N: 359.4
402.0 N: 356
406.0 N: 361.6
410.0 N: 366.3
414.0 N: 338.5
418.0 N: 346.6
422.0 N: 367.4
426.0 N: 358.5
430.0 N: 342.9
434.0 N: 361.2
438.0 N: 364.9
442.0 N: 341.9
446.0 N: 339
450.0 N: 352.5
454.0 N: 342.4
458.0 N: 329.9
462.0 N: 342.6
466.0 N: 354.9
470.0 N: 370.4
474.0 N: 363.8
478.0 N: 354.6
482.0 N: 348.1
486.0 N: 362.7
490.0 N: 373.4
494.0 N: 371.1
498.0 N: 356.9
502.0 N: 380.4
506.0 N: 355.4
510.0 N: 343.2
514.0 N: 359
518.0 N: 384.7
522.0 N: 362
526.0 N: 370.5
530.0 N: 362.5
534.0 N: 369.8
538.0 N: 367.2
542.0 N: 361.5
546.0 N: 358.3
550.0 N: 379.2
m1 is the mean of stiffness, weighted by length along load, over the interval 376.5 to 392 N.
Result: 357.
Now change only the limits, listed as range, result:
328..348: 332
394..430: 357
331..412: 347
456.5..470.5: 348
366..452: 355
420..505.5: 356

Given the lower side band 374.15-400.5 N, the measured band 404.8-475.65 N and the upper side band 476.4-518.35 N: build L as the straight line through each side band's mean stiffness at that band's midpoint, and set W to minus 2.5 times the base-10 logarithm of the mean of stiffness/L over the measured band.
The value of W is 0.03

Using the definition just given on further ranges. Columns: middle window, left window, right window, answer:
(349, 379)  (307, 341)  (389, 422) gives 0.007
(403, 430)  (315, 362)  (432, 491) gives -0.032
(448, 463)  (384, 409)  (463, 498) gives 0.061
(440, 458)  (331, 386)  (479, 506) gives 0.044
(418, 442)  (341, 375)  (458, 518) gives -0.021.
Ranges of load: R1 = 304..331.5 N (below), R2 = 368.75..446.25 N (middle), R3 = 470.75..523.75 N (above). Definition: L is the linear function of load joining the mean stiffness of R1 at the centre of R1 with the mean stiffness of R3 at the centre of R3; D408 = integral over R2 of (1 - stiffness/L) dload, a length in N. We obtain -2.2 N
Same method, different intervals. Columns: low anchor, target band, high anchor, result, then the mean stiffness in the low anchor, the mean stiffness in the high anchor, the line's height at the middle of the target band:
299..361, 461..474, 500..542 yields -0.1 N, 333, 365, 356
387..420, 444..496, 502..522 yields 0.9 N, 358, 363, 361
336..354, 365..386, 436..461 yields -1.3 N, 327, 345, 332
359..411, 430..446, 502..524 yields 0.3 N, 356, 363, 359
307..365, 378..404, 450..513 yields -1.5 N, 332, 357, 341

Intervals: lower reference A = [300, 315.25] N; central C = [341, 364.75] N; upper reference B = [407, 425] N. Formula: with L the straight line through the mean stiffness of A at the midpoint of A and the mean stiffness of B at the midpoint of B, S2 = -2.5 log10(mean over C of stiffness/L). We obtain 0.04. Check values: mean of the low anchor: 335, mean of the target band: 332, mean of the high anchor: 355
